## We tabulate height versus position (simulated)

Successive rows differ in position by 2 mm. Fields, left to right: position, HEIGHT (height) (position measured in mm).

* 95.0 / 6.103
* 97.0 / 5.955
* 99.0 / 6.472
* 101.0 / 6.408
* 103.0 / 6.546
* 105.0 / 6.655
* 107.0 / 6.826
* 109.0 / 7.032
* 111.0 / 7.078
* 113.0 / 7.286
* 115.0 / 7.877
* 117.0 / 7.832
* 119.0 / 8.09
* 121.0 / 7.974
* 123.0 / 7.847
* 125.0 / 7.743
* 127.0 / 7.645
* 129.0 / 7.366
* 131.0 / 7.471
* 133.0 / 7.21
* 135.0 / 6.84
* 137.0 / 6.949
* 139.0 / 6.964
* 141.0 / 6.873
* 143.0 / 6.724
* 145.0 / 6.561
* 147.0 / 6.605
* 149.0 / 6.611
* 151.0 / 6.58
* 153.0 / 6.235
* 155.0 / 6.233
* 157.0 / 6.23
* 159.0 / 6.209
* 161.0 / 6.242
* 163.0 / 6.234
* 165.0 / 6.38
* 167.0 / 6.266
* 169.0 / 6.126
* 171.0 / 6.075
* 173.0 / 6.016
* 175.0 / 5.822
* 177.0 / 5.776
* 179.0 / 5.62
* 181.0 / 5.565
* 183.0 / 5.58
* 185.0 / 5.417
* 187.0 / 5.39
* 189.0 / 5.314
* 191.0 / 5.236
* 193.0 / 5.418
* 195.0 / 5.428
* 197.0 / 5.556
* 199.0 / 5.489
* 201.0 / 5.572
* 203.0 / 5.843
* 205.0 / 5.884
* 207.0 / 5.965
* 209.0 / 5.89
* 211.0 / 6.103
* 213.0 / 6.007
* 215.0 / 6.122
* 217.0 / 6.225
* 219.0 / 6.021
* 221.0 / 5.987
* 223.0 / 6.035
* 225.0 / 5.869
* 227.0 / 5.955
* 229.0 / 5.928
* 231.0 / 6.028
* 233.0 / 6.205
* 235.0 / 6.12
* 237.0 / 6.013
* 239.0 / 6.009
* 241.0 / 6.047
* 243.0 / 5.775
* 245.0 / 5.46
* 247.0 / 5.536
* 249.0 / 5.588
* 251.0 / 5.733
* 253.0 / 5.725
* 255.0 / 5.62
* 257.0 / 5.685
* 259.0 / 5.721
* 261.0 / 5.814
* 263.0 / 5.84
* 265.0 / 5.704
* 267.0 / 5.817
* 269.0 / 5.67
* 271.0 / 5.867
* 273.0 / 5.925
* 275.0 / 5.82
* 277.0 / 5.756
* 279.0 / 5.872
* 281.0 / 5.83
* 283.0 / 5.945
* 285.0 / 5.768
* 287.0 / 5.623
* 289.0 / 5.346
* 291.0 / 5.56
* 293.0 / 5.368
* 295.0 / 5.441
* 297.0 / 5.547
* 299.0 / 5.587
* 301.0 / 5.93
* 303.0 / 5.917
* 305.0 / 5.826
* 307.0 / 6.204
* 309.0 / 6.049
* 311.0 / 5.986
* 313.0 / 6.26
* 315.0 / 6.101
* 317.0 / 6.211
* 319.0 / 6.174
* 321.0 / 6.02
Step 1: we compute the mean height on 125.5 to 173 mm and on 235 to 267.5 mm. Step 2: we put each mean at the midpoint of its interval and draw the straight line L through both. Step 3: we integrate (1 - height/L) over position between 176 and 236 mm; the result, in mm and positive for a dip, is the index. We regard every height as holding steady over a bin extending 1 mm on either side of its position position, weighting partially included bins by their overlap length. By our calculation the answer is 3.49 mm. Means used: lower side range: 6.63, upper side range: 5.77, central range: 5.78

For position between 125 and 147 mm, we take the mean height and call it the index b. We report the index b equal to 7.07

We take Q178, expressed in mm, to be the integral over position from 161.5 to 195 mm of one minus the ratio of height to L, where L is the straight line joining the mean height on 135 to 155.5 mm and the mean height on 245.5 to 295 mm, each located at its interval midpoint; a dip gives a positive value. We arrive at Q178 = 3.37 mm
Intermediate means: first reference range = 6.65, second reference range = 5.71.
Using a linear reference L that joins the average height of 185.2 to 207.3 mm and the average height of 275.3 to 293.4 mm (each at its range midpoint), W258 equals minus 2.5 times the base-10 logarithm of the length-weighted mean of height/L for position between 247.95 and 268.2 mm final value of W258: -0.02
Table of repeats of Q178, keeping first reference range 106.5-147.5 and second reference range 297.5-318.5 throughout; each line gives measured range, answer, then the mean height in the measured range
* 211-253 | 3.9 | 5.93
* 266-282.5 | 1.1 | 5.82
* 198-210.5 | 1.8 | 5.79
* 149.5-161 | 1.3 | 6.31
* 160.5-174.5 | 1.6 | 6.18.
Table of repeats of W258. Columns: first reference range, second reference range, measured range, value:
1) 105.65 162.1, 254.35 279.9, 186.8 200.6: 0.19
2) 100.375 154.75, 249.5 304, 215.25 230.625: 0.04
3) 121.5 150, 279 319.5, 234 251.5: 0.08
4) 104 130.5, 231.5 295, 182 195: 0.23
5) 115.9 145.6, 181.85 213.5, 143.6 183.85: 0.06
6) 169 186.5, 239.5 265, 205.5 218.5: -0.06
